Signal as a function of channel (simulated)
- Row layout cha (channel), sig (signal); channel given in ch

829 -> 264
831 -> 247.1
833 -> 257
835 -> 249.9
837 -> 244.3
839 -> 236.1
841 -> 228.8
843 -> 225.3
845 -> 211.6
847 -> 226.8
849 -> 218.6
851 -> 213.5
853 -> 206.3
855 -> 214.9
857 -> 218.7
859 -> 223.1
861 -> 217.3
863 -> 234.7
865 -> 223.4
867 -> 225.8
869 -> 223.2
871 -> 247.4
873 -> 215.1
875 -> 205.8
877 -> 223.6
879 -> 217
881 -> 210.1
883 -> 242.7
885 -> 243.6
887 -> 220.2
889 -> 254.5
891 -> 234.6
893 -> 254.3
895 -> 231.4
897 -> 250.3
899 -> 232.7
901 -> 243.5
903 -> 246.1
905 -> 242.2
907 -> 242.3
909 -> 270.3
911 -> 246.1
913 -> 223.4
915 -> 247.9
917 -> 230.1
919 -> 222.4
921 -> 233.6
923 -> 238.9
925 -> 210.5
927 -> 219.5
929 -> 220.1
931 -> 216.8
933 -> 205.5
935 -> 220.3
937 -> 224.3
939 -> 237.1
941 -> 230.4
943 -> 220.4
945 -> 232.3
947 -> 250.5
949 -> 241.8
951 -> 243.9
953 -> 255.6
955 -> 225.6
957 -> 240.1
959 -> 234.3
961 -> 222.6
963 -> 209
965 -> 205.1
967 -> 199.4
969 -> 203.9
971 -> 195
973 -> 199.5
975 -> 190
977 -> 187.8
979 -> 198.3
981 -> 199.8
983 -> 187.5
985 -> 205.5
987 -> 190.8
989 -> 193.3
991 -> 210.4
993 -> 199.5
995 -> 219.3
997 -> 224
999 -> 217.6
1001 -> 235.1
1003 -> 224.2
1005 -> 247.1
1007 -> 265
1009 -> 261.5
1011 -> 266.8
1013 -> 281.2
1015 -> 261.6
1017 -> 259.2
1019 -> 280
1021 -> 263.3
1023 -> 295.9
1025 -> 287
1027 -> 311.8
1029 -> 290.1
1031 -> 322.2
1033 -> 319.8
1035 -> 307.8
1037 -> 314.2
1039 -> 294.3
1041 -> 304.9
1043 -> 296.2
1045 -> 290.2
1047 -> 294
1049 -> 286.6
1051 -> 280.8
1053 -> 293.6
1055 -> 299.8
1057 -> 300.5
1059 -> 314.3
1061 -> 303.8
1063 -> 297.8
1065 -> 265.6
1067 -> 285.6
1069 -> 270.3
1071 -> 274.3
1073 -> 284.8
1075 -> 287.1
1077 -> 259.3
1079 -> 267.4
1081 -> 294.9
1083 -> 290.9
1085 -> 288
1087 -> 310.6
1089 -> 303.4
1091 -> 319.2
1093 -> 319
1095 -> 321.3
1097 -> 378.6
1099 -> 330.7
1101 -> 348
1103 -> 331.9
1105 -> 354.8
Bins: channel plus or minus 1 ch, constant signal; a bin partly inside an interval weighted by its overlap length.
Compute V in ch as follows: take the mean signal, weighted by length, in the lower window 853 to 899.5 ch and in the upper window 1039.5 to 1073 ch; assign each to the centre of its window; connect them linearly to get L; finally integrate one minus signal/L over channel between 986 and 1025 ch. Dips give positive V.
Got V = 4.38 ch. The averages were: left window 228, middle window 243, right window 291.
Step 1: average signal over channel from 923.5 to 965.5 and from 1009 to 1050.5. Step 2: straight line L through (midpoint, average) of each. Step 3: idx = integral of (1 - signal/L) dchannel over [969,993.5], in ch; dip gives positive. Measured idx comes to 5.6 ch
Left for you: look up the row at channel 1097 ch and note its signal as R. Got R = 378.6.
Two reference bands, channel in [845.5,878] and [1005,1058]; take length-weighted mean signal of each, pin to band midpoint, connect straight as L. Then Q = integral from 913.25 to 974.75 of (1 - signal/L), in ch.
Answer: 7.1 ch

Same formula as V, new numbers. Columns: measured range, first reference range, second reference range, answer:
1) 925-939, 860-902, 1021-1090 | 1.72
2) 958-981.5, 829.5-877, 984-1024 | 3.30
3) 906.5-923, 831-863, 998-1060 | 0.56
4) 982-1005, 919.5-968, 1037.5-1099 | 3.92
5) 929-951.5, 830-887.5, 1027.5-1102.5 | 2.40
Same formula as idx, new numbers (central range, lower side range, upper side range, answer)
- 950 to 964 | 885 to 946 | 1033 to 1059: 1.16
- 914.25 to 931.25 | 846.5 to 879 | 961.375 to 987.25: -1.45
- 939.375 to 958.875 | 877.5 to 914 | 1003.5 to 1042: 1.57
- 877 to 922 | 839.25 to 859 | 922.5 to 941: -3.52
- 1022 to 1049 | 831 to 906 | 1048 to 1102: -1.48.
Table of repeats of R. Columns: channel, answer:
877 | 223.6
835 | 249.9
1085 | 288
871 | 247.4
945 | 232.3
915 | 247.9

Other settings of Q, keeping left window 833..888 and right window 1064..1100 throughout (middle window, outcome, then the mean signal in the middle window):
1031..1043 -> -1.1 ch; 308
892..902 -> -0.2 ch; 242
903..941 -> 2.2 ch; 231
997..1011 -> 1.5 ch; 242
